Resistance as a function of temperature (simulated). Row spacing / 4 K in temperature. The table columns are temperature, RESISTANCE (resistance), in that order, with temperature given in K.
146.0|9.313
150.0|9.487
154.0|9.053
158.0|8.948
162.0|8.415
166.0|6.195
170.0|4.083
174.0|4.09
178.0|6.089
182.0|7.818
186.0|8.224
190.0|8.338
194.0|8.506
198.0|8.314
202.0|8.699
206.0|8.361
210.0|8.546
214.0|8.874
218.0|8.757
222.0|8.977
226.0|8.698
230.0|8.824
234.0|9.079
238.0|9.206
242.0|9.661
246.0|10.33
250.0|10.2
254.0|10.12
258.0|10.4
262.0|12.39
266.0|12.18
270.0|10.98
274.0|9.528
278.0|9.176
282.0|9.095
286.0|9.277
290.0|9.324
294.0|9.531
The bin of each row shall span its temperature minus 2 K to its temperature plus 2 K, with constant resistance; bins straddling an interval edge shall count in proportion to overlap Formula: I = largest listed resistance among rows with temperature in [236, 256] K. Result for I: 10.33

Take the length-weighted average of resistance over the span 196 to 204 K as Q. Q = 8.51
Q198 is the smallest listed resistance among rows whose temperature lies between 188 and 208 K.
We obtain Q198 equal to 8.314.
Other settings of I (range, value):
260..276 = 12.39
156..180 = 8.948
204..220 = 8.874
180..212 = 8.699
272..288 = 9.528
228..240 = 9.206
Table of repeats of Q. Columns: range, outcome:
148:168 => 8.42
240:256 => 10.1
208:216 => 8.71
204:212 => 8.45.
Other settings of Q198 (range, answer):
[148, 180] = 4.083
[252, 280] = 9.176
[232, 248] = 9.079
